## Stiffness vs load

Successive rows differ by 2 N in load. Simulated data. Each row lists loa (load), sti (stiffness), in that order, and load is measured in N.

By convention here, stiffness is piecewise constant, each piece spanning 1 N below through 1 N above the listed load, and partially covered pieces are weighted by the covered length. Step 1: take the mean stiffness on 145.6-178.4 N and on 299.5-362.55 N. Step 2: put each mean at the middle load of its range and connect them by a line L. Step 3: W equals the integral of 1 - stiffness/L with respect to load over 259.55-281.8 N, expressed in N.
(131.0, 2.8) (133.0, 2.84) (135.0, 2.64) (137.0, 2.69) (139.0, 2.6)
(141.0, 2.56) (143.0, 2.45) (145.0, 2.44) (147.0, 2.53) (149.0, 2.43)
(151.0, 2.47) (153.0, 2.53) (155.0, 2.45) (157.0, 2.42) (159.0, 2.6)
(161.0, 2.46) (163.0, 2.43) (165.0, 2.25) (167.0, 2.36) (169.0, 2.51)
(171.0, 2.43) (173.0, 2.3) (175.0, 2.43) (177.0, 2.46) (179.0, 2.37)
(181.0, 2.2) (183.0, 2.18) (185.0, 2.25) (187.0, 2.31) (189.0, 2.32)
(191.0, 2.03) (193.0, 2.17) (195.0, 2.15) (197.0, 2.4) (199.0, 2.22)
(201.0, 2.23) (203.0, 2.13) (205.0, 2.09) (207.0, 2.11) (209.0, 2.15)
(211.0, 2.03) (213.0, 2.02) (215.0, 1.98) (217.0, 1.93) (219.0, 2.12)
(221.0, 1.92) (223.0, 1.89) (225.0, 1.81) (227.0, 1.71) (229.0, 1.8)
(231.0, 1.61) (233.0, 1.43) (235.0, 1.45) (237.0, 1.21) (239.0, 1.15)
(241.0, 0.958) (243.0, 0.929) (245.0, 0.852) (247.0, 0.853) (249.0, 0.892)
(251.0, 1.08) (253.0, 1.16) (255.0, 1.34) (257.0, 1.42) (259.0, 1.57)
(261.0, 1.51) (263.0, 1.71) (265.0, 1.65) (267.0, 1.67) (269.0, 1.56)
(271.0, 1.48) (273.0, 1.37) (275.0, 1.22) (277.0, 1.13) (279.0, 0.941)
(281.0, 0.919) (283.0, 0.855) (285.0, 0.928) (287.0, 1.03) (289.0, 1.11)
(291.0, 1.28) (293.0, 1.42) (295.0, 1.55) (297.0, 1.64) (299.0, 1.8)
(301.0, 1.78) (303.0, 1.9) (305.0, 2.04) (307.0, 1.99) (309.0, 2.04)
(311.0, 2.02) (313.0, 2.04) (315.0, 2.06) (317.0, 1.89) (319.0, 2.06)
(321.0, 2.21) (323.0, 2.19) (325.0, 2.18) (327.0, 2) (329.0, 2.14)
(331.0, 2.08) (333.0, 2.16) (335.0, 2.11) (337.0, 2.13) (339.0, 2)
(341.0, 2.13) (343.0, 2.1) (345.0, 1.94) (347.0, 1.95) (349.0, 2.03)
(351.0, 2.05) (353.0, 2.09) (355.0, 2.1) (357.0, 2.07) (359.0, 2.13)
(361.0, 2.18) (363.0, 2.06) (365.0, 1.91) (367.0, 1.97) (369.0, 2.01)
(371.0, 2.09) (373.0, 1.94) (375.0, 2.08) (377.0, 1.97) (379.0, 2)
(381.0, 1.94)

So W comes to 8.20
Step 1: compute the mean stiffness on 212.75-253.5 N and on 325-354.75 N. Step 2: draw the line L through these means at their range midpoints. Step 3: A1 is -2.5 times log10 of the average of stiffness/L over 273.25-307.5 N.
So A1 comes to 0.29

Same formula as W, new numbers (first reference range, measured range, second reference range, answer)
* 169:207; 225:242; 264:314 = 4.3 N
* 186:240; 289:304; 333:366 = 3.2 N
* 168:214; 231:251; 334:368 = 9.9 N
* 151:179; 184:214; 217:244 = -3.1 N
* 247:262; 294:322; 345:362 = -3.9 N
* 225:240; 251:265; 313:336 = 1.9 N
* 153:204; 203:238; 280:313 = 3.5 N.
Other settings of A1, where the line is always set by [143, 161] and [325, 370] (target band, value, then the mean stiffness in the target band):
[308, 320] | 0.06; 2.02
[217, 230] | 0.23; 1.88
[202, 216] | 0.14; 2.07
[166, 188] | 0.04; 2.35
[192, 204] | 0.08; 2.22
